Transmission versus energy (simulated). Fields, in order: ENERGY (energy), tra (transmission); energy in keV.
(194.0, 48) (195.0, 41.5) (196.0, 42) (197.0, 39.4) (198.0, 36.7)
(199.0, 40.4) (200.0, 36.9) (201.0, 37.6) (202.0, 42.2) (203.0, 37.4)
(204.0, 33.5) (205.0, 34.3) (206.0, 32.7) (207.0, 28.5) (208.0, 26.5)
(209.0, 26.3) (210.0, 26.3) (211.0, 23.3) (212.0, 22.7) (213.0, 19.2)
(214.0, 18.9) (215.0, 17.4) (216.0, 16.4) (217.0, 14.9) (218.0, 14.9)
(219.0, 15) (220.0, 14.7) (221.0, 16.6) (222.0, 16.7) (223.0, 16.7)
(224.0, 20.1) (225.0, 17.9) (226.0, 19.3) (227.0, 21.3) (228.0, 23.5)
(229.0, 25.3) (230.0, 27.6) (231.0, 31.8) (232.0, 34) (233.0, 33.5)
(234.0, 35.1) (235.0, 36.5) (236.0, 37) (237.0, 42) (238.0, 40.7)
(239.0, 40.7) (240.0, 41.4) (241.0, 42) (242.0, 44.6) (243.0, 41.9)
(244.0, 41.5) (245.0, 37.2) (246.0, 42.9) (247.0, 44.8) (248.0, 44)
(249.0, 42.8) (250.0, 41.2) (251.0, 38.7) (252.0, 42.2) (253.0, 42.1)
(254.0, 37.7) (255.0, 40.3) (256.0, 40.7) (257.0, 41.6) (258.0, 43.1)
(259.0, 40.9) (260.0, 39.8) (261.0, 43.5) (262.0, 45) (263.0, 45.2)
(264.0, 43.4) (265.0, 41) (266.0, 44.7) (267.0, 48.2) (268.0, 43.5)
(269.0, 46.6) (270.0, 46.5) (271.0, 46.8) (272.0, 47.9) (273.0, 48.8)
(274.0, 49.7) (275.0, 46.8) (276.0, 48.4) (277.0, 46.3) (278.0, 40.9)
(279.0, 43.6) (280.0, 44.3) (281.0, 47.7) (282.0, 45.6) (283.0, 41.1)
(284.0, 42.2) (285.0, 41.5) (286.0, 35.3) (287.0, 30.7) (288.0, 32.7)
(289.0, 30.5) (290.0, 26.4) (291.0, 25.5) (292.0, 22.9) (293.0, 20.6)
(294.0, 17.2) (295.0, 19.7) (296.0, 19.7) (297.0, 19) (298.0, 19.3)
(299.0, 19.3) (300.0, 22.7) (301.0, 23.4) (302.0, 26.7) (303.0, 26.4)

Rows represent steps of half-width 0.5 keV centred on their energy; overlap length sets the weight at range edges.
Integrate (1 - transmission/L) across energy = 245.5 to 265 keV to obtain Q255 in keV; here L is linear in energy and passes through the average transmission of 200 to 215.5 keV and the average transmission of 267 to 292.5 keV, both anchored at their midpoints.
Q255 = -2.8 keV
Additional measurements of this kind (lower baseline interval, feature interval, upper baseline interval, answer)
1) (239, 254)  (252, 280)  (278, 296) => -5.0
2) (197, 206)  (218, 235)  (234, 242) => 6.9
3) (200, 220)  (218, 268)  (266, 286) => 0.8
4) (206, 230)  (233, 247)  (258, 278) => -3.9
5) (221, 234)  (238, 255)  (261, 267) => -3.6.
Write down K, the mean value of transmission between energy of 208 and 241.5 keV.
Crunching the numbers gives 25.8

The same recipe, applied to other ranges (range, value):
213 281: 36.2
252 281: 44.2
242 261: 41.4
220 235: 24.3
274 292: 39.2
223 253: 35.4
